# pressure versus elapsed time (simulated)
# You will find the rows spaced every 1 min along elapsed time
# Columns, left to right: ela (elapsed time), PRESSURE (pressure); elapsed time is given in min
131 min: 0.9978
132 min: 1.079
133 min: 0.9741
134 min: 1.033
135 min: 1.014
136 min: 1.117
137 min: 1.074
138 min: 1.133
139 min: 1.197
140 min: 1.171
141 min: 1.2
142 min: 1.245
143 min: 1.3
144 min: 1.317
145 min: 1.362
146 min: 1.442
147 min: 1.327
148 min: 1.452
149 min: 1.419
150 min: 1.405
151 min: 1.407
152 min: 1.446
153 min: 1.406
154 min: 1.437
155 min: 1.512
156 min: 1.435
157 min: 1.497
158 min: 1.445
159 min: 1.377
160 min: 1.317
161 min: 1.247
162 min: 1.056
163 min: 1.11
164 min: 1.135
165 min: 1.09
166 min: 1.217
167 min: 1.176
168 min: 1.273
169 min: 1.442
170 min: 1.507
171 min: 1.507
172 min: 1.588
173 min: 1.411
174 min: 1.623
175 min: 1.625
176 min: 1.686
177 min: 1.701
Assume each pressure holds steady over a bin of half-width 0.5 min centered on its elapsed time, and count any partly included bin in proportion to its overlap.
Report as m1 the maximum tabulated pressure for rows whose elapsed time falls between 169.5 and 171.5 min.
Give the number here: 1.507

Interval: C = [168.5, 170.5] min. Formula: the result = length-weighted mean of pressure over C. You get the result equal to 1.47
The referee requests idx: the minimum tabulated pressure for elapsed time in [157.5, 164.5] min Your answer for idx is 1.056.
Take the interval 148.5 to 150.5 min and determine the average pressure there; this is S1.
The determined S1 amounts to 1.41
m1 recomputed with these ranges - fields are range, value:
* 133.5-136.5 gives 1.117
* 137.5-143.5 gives 1.3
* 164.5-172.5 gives 1.588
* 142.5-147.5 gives 1.442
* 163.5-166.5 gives 1.217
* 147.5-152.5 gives 1.452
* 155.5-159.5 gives 1.497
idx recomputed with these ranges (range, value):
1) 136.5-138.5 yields 1.074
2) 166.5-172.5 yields 1.176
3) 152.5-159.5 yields 1.377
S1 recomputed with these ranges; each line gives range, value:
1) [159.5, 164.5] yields 1.17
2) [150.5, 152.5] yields 1.43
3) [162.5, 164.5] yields 1.12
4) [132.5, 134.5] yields 1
